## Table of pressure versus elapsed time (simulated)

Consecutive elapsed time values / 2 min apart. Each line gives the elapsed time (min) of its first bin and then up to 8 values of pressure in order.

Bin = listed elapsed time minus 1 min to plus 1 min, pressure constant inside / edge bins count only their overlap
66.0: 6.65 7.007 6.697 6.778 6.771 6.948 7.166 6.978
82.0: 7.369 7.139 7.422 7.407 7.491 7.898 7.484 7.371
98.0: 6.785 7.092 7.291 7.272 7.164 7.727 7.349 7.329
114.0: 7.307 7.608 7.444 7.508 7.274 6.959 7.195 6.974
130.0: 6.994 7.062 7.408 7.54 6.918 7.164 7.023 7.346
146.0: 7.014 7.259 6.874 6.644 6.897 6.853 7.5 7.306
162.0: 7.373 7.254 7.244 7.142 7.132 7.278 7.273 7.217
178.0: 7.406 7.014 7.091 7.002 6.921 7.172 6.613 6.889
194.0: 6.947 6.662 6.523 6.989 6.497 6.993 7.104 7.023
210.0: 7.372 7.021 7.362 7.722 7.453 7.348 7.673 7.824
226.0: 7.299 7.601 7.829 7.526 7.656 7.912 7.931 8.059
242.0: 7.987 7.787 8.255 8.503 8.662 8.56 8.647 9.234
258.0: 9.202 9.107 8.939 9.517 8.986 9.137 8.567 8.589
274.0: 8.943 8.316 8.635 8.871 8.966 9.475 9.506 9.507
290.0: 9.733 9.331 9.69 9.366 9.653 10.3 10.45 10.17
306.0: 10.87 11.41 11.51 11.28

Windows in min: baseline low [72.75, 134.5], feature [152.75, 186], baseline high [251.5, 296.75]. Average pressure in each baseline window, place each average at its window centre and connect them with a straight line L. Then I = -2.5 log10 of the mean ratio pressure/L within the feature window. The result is 0.11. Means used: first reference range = 7.26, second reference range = 9.08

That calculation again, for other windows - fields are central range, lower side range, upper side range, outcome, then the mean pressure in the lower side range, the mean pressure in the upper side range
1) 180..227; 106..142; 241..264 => 0.15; 7.27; 8.66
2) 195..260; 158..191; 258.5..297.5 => 0.06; 7.16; 9.12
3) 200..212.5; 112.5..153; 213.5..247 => 0.09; 7.18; 7.72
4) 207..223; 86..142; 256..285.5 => 0.14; 7.29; 8.97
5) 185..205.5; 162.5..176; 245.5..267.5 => 0.13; 7.23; 8.89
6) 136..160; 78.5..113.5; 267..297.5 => 0.11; 7.32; 9.12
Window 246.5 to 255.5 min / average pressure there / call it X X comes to 8.61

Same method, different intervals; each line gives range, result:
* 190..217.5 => 7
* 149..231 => 7.15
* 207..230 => 7.44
